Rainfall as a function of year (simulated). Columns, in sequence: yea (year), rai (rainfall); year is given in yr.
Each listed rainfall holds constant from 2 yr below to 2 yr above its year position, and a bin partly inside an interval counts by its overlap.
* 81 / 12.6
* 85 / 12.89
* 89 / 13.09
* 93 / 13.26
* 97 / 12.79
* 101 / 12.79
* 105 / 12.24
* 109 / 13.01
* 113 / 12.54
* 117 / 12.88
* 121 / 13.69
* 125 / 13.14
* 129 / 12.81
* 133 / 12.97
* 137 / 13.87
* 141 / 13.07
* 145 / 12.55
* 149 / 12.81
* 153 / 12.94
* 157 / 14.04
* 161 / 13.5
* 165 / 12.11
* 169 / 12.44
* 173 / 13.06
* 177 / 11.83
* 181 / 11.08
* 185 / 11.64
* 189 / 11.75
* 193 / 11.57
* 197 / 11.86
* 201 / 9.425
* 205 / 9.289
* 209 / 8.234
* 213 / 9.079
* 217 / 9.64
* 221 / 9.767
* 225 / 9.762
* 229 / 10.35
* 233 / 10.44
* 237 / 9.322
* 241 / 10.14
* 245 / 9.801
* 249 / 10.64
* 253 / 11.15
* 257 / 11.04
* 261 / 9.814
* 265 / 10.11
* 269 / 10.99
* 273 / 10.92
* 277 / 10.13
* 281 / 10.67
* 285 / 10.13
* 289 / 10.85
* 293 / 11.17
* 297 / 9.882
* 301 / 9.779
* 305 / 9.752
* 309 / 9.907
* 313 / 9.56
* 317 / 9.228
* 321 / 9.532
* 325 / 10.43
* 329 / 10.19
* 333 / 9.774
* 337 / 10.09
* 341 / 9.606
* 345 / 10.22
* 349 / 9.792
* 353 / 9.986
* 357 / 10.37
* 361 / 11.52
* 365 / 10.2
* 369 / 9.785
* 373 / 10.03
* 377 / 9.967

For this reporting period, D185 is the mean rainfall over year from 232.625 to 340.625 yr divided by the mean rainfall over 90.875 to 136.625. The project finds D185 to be 0.79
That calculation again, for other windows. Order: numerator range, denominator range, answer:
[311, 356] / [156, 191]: 0.80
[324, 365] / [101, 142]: 0.78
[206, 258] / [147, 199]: 0.80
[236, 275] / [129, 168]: 0.80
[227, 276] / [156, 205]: 0.87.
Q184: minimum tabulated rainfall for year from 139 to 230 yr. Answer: 8.234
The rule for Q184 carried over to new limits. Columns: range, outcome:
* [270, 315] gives 9.56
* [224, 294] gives 9.322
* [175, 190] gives 11.08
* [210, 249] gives 9.079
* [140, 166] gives 12.11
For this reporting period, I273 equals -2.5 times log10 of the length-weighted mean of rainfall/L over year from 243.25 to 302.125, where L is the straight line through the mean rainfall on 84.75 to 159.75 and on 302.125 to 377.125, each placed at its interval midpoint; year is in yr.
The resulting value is 0.045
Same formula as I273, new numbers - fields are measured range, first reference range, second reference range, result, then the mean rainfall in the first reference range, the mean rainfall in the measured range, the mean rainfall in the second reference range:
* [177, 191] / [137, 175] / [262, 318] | 0.080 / 13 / 11.5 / 10.2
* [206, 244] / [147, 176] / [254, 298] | 0.202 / 12.9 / 9.63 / 10.5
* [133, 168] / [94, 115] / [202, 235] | -0.146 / 12.7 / 13.1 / 9.57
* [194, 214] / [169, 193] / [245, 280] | 0.187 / 11.9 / 9.7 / 10.6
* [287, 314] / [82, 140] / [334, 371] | 0.065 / 13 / 10.1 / 10.2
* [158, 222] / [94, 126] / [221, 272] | 0.030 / 12.9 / 11.1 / 10.3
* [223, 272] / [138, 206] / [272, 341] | 0.068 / 12.1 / 10.3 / 10.1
